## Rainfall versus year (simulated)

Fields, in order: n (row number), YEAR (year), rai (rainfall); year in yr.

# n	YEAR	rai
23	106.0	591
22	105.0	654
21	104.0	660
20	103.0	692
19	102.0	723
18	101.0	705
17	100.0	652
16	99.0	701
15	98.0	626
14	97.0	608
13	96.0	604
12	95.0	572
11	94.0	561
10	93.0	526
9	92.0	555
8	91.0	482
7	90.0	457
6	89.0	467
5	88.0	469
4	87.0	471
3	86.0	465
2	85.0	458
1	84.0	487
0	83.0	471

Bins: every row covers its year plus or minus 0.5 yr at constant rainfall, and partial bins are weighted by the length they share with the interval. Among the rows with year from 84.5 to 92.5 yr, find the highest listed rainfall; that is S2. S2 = 555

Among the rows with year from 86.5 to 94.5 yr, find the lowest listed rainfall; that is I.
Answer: 457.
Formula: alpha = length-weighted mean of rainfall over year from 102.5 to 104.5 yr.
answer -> 676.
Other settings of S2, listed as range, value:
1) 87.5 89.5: 469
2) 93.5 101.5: 705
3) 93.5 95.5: 572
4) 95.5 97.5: 608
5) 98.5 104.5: 723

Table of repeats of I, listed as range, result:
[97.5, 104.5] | 626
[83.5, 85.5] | 458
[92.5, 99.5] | 526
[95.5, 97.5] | 604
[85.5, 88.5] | 465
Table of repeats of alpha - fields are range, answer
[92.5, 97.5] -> 574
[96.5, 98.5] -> 617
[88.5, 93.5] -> 497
